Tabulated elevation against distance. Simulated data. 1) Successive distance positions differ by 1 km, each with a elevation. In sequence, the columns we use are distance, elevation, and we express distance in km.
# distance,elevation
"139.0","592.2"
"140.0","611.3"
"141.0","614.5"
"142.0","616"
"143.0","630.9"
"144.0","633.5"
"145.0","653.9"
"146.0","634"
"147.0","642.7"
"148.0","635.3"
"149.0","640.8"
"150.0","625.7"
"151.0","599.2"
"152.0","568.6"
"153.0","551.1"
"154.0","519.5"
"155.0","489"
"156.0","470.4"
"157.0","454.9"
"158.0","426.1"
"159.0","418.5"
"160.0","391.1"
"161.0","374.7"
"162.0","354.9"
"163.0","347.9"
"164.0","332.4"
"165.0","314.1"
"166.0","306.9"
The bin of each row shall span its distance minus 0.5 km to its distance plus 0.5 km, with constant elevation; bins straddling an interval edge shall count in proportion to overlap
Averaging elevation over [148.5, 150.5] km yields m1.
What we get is 633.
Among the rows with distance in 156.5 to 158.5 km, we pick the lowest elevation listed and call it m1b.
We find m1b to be 426.1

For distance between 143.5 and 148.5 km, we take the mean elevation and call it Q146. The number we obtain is 640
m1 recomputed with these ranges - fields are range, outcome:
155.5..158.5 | 450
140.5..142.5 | 615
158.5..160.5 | 405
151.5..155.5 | 532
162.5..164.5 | 340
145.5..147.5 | 638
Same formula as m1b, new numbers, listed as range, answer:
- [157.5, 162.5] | 354.9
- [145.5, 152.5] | 568.6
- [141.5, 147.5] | 616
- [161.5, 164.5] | 332.4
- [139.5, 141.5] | 611.3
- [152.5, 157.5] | 454.9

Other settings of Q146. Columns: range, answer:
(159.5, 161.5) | 383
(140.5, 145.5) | 630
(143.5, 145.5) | 644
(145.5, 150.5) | 636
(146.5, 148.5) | 639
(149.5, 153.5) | 586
